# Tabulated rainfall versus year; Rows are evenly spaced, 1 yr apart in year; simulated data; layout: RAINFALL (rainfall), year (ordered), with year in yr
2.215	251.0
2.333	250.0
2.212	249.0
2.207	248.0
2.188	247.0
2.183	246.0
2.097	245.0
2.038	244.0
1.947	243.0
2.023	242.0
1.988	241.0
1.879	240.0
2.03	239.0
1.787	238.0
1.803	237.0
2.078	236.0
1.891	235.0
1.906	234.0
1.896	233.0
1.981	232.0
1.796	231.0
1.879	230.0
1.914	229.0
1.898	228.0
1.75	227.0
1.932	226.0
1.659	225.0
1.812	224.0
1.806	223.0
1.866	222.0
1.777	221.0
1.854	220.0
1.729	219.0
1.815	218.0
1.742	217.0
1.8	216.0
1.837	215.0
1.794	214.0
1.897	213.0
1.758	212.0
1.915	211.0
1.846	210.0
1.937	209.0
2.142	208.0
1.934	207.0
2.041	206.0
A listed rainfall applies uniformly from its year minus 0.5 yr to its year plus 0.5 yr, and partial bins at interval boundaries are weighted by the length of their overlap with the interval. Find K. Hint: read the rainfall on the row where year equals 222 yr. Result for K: 1.866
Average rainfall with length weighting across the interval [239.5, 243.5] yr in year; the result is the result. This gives 1.96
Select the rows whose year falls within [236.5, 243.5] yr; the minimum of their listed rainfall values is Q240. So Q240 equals 1.787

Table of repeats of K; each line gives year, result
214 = 1.794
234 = 1.906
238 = 1.787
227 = 1.75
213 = 1.897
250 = 2.333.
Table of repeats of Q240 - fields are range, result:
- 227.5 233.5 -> 1.796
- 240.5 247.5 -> 1.947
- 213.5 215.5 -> 1.794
